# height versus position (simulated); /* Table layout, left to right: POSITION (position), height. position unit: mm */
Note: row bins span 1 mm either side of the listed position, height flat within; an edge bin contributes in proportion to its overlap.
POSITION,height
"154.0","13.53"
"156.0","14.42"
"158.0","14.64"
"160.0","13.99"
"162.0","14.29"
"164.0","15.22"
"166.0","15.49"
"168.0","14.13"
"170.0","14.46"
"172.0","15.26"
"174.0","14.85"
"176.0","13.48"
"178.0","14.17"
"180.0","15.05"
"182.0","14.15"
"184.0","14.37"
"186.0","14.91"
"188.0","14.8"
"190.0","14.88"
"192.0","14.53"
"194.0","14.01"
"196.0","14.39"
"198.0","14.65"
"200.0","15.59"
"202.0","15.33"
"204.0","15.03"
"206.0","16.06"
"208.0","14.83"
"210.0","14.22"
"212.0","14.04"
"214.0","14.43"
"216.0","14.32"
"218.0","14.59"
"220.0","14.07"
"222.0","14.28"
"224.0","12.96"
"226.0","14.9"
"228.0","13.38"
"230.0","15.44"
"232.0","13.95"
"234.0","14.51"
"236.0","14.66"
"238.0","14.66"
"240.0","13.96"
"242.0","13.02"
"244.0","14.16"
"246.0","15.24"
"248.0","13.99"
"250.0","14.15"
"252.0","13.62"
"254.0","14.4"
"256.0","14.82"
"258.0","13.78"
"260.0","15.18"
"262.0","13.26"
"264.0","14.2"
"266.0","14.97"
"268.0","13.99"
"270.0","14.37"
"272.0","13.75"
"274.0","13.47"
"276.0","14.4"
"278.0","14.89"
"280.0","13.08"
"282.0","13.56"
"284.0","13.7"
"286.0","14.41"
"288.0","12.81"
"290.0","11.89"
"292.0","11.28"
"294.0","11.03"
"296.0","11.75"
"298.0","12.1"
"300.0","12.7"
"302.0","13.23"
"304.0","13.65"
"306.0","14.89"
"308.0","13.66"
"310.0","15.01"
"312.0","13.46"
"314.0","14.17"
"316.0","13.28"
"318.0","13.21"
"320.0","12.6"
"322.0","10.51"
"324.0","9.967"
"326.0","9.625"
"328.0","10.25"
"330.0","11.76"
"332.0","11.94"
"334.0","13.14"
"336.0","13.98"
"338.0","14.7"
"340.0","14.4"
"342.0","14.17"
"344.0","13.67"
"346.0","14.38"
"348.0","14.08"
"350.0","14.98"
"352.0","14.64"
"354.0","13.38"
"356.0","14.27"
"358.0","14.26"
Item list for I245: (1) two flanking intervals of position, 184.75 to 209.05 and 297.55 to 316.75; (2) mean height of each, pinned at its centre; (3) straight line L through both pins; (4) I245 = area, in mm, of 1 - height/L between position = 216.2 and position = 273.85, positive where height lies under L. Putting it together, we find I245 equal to 0.60 mm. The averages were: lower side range 14.9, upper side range 13.7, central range 14.2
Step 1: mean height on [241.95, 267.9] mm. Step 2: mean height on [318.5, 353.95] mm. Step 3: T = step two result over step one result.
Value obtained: 0.90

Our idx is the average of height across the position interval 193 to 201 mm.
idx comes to 14.7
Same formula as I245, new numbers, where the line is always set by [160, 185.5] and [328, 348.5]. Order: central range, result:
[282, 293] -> 0.7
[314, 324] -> 0.9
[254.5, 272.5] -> -0.4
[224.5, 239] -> -0.3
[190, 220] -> -0.7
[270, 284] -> 0.0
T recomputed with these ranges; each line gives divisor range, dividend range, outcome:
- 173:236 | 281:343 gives 0.88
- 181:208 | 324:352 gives 0.88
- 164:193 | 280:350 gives 0.88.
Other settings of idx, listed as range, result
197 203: 15.2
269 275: 13.9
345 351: 14.5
